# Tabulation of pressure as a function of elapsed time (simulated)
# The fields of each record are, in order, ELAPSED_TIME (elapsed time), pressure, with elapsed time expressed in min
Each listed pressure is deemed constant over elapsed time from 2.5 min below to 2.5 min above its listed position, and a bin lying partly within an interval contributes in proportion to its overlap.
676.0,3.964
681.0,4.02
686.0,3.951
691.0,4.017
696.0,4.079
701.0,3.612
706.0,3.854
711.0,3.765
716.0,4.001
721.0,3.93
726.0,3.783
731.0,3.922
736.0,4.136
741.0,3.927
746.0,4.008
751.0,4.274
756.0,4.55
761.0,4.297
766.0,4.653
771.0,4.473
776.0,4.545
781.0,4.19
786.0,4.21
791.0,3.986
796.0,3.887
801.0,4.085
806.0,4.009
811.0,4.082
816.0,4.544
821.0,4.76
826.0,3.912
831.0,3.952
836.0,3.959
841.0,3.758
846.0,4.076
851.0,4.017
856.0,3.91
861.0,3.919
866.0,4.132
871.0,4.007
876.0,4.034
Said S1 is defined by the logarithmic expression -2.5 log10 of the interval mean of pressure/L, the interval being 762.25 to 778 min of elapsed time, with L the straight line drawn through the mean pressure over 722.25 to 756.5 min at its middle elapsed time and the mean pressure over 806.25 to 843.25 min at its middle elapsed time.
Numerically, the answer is -0.11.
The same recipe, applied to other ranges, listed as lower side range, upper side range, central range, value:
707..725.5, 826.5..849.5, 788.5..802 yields -0.02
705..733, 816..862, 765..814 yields -0.06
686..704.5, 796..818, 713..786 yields -0.04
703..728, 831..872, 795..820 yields -0.06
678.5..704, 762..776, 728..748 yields 0.08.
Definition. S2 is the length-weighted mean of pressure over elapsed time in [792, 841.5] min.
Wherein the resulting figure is 4.11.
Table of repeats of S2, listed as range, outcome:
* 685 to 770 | 4.05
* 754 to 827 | 4.28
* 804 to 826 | 4.31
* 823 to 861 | 3.95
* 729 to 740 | 4.02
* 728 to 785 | 4.26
